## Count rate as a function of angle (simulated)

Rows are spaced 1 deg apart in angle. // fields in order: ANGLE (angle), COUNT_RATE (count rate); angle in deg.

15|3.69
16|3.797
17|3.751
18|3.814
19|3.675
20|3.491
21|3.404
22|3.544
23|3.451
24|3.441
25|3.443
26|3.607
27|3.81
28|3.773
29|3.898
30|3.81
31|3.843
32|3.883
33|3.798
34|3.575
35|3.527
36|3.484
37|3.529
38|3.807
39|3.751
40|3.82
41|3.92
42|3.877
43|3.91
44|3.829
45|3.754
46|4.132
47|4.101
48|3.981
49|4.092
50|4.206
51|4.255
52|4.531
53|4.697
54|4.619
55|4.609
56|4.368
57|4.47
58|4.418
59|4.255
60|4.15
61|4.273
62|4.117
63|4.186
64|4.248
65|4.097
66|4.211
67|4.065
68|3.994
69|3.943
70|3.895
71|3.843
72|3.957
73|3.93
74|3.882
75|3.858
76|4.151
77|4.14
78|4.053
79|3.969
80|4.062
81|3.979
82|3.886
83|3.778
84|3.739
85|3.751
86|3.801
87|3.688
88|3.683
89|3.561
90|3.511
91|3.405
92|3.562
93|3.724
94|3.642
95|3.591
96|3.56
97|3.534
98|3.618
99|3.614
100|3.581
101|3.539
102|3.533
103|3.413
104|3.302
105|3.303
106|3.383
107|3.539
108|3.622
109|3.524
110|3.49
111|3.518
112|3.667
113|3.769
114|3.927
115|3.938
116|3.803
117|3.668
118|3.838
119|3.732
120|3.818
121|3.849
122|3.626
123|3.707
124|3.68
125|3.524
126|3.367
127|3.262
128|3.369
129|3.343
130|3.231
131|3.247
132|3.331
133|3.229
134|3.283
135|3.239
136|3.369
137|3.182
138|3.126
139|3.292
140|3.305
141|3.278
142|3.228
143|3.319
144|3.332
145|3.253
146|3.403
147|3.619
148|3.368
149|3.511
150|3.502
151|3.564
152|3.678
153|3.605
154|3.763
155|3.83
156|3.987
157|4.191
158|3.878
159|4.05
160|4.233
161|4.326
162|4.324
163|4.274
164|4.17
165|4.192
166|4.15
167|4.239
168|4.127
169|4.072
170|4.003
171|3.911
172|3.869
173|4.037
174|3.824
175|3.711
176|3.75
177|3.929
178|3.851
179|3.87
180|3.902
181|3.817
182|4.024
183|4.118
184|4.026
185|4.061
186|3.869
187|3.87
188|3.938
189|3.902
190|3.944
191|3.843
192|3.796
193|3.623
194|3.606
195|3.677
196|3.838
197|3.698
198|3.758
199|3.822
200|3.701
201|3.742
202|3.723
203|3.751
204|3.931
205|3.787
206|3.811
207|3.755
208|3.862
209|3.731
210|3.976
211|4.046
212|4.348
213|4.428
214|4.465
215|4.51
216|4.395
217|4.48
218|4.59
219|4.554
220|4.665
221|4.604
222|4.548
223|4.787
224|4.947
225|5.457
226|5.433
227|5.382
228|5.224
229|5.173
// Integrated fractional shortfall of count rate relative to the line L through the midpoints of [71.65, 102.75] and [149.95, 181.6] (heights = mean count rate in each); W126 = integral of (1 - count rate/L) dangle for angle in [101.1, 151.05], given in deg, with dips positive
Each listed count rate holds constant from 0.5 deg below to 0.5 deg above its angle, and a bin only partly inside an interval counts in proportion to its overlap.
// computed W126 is 4.9 deg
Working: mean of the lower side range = 3.75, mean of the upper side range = 3.96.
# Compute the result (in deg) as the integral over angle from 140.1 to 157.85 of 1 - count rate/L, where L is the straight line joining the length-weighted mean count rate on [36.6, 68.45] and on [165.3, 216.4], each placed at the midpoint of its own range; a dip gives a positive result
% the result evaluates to 1.9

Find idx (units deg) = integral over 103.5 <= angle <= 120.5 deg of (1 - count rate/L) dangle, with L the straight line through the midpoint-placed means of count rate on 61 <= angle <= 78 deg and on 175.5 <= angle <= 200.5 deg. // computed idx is 1.43 deg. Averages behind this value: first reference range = 4.04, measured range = 3.64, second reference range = 3.85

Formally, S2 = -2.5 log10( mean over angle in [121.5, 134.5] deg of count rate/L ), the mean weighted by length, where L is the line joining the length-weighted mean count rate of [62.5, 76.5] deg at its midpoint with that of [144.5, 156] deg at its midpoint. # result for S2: 0.09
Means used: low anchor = 4.02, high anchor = 3.57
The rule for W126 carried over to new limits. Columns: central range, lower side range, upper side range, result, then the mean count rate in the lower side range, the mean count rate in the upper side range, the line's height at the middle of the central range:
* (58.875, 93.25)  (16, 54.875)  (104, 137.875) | -2.15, 3.84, 3.52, 3.69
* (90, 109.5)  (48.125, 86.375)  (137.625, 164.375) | 2.09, 4.12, 3.68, 3.95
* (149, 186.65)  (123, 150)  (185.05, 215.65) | -3.60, 3.34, 3.9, 3.62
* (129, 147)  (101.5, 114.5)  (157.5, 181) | 2.34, 3.54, 4.03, 3.78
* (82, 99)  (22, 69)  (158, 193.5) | 1.48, 3.99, 3.99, 3.99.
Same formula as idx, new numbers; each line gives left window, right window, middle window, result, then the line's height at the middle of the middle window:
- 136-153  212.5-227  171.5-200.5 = 1.9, 4.12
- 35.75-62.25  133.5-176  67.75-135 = 4.6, 3.92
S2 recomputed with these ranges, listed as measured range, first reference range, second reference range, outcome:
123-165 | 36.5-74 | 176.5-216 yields 0.12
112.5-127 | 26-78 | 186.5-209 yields 0.06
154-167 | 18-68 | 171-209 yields -0.07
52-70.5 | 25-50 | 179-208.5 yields -0.12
